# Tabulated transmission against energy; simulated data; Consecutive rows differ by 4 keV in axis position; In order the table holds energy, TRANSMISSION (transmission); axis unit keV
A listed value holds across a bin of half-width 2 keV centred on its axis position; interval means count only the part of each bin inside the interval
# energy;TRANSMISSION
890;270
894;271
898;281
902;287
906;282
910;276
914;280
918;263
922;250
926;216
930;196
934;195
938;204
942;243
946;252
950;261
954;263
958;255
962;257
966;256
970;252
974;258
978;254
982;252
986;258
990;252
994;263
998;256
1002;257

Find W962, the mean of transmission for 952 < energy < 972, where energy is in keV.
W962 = 257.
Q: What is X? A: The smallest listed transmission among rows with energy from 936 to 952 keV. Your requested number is 204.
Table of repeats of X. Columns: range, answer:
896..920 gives 263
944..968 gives 252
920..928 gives 216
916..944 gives 195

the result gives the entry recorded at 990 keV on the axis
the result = 252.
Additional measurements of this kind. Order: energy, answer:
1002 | 257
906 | 282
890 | 270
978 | 254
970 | 252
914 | 280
